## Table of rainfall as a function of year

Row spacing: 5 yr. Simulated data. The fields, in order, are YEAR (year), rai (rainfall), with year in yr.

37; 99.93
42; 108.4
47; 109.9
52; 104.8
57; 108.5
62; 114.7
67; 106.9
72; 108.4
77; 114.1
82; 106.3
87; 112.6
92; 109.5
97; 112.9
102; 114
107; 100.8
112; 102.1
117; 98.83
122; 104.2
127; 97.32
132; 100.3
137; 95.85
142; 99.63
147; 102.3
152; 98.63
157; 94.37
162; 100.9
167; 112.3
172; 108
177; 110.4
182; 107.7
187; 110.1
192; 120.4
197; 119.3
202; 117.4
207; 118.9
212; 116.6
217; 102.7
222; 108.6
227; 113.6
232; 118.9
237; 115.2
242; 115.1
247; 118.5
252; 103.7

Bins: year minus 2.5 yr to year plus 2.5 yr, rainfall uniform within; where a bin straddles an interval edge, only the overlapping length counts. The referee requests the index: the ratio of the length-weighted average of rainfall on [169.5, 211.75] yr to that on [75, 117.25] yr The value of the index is 1.05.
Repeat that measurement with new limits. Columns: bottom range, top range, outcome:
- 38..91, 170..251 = 1.04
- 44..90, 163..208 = 1.03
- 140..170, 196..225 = 1.12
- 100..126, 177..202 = 1.11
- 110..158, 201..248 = 1.15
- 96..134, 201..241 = 1.10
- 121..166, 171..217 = 1.14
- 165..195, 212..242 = 1.01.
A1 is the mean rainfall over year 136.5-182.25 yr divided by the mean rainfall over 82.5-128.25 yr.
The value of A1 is 0.97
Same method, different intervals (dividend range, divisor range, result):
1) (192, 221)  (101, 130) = 1.13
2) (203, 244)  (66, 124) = 1.06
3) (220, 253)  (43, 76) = 1.04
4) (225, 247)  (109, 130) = 1.15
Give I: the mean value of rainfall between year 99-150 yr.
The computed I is 102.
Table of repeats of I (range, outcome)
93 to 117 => 107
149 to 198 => 108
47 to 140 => 106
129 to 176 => 102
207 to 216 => 115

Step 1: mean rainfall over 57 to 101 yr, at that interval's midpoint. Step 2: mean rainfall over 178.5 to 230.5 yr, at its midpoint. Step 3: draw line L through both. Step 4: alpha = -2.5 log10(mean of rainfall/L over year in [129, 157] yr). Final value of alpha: 0.137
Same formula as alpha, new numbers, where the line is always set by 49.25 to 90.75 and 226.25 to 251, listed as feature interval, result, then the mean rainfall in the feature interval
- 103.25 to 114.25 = 0.082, 103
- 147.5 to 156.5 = 0.145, 98.5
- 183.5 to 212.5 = -0.025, 117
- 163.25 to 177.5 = 0.037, 109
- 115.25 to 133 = 0.116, 100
